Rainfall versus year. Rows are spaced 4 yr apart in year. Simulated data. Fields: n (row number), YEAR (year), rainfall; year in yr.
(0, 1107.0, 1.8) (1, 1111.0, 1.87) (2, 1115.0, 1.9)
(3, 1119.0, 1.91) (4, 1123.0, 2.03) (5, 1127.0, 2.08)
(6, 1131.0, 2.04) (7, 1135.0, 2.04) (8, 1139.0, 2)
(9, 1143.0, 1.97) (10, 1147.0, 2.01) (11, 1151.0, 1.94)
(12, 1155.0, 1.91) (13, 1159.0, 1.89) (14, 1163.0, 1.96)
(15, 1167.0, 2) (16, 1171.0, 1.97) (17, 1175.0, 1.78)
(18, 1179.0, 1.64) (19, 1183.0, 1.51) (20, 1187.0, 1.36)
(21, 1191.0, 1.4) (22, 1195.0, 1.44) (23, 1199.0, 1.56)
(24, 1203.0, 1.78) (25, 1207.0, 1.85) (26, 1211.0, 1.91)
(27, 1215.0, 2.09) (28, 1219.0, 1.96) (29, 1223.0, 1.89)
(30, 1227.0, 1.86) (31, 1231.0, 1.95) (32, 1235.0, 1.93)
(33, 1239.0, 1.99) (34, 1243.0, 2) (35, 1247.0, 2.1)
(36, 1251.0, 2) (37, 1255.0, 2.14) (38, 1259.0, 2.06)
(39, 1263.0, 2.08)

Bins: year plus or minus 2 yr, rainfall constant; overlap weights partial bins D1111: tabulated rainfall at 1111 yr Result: 1.87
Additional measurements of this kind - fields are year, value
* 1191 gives 1.4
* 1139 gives 2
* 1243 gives 2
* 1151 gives 1.94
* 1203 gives 1.78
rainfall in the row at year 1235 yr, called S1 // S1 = 1.93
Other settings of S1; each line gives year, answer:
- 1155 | 1.91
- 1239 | 1.99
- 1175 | 1.78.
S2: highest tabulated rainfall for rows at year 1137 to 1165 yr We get 2.01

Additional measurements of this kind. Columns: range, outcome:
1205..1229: 2.09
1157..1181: 2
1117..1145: 2.08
